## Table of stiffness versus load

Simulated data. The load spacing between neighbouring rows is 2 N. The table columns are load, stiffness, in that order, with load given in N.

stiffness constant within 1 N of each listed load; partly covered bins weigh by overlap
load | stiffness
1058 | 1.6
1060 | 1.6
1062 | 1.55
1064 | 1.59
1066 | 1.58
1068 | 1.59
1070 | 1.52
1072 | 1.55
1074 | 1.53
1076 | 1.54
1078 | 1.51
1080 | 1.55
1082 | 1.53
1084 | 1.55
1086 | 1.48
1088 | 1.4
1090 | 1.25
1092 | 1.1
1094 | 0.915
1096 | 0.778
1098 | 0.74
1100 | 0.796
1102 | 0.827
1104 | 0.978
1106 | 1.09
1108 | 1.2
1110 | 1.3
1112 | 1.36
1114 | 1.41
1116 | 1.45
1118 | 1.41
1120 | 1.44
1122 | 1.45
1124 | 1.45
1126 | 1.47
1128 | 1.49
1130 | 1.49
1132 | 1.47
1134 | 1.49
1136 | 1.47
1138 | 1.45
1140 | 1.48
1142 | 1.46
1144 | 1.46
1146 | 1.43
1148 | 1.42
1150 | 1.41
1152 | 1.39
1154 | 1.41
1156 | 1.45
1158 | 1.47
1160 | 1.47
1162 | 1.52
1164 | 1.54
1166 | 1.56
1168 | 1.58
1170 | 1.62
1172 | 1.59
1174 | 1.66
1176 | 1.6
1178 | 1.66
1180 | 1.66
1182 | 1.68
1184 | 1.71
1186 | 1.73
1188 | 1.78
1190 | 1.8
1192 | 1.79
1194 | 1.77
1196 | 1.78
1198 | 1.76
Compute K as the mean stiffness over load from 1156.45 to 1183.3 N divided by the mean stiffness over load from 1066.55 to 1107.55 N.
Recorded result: 1.3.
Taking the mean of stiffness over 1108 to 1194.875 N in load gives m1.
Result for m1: 1.52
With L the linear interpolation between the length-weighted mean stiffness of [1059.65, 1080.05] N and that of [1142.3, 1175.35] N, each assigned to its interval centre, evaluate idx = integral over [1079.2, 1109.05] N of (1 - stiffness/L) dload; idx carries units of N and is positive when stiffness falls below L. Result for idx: 7.69 N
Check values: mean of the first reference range 1.55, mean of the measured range 1.14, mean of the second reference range 1.5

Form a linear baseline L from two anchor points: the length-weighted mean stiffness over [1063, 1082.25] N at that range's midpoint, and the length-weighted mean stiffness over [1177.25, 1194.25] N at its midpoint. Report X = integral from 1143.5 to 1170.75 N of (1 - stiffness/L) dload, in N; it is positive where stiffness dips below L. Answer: 3.3 N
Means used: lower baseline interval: 1.55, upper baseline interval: 1.73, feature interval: 1.48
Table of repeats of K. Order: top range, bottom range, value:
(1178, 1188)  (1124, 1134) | 1.15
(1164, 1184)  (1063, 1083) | 1.05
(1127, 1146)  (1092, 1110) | 1.55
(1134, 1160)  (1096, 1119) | 1.28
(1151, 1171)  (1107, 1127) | 1.08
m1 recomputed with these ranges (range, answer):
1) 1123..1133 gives 1.47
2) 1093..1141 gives 1.27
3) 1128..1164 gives 1.46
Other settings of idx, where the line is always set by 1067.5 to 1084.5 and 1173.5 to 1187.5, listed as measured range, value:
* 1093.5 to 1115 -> 7.3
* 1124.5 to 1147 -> 2.1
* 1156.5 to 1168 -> 1.0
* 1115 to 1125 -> 1.0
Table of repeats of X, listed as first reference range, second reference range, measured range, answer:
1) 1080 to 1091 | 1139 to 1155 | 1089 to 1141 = 6.56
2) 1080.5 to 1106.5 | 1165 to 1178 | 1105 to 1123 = -1.39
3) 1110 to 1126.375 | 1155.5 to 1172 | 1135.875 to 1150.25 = 0.32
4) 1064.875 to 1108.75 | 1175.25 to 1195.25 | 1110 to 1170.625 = 2.09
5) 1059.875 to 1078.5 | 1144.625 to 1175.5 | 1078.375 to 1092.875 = 1.22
